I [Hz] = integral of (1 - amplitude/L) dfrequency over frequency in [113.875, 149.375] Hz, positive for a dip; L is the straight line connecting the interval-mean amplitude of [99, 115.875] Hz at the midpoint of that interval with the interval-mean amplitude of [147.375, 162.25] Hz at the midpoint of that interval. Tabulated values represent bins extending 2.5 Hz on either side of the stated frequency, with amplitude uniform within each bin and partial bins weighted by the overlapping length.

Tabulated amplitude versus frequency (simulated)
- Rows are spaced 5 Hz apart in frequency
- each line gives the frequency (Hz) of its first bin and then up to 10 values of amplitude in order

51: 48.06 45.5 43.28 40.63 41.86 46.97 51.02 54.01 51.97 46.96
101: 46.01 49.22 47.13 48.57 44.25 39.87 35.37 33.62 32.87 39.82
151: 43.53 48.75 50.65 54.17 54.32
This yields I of 6.03 Hz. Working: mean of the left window 47.7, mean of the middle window 39.2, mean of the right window 46.8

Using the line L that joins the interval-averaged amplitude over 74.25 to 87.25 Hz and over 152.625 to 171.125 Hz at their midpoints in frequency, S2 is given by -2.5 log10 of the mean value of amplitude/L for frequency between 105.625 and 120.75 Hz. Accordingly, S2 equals 0.07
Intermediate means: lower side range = 50.6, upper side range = 51.3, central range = 47.6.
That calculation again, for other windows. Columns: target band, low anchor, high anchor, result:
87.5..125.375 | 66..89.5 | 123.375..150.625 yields -0.12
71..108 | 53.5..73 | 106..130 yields -0.12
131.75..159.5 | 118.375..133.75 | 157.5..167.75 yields 0.17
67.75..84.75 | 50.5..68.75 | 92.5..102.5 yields -0.04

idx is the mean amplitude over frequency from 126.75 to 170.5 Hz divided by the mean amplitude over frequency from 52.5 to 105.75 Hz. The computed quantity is 0.91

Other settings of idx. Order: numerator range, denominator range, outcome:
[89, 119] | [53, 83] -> 1.07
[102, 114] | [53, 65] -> 1.09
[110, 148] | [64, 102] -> 0.84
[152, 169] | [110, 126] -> 1.11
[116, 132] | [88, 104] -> 0.86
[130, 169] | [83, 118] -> 0.87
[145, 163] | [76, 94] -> 0.90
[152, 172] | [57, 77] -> 1.19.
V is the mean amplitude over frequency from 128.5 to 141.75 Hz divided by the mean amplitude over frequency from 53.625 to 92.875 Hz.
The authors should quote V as 0.7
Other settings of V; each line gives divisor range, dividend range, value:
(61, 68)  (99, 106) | 1.13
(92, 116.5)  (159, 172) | 1.11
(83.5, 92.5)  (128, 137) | 0.66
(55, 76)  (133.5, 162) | 0.95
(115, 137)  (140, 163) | 1.08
